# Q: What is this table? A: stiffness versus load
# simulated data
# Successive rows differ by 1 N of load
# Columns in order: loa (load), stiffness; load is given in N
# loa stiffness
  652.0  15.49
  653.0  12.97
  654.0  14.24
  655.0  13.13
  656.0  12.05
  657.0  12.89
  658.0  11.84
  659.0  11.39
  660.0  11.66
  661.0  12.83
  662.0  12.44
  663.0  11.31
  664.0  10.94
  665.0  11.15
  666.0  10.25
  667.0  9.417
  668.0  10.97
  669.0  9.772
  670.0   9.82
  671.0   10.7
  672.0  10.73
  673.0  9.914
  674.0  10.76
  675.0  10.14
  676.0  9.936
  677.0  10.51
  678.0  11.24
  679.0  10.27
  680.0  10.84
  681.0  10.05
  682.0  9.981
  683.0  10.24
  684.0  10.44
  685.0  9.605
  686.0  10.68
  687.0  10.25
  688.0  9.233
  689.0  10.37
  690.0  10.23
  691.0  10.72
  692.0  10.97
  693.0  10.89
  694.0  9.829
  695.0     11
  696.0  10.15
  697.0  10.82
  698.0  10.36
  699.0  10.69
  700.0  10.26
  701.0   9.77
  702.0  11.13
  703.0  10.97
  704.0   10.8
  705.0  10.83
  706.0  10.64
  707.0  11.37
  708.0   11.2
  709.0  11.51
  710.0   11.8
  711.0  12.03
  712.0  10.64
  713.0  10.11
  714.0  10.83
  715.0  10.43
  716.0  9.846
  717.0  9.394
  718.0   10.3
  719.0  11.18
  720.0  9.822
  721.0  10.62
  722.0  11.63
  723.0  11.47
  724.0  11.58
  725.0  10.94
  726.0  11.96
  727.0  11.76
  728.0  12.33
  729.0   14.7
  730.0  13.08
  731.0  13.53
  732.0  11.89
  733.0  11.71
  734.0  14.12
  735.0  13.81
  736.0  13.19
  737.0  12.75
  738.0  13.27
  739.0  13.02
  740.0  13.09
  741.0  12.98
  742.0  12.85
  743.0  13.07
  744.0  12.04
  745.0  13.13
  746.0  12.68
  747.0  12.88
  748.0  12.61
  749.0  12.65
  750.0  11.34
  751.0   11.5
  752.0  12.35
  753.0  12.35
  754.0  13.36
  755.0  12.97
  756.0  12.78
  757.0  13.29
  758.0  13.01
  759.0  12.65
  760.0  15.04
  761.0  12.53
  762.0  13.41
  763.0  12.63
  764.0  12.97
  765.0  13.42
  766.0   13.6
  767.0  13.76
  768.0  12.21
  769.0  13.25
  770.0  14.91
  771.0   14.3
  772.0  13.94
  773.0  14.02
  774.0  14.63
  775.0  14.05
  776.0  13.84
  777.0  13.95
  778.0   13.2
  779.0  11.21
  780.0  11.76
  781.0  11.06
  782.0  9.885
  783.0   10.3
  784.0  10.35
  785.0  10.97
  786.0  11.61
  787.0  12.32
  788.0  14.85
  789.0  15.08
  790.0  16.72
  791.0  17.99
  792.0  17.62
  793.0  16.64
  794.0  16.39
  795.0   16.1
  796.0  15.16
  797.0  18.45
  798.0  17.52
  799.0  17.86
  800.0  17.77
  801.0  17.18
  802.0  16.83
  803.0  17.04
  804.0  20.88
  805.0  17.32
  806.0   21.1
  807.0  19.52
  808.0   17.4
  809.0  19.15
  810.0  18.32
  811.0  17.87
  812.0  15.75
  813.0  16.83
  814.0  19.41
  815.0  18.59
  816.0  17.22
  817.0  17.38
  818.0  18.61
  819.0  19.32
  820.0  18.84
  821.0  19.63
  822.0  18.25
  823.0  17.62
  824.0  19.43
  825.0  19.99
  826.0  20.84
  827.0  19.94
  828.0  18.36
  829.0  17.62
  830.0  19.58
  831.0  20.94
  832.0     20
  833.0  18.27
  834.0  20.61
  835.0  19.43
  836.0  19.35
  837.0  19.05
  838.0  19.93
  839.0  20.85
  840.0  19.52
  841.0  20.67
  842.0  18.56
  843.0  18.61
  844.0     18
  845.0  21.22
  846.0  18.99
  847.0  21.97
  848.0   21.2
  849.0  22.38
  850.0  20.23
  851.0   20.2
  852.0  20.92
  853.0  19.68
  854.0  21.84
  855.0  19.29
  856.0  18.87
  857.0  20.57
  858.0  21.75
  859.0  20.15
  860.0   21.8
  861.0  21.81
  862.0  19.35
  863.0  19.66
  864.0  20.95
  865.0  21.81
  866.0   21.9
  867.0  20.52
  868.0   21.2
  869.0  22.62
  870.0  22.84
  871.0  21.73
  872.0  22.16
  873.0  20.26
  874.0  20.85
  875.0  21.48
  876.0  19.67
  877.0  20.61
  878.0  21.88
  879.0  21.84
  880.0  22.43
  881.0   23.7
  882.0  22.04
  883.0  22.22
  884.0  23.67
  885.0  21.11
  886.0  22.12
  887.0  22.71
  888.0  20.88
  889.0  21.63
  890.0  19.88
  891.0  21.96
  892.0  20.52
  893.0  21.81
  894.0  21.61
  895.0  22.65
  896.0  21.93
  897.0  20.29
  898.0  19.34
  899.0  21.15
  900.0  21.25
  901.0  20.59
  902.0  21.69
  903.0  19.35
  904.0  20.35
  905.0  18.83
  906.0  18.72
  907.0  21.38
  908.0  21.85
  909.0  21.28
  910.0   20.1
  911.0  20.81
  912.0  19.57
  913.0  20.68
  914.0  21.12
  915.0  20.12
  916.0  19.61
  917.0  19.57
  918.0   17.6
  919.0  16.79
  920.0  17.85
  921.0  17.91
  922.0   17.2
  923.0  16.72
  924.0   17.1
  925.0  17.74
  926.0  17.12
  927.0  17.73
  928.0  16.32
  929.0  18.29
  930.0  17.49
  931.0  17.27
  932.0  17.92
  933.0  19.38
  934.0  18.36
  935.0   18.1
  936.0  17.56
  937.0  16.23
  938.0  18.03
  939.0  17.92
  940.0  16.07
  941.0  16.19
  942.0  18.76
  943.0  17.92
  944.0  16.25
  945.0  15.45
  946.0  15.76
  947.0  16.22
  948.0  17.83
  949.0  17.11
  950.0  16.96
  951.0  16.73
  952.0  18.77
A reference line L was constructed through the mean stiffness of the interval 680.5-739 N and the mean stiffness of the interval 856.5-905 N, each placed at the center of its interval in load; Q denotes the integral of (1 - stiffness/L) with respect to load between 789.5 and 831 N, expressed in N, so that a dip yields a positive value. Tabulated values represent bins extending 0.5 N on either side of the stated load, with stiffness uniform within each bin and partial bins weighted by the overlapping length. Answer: -2.6 N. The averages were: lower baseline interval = 11.1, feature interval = 18.2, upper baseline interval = 21.3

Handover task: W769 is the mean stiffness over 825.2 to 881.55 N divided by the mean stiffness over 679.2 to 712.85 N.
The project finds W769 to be 1.94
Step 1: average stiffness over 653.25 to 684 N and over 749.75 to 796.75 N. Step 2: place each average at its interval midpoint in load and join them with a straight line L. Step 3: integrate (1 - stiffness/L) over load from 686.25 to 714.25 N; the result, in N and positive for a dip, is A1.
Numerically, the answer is 2.6 N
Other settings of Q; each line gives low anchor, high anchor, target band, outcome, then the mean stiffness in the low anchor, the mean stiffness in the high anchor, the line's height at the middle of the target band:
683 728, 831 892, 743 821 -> 4.4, 10.7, 20.9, 15.7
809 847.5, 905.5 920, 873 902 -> -2.7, 19.1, 19.9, 19.6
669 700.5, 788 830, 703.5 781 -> 8.1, 10.4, 18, 13.9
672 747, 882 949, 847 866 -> -4.3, 11.3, 19.2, 17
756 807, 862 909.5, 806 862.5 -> -4.9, 14.6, 21.3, 18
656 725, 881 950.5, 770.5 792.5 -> 1.3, 10.7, 19.2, 14.2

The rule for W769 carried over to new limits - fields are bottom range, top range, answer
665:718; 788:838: 1.74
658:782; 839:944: 1.71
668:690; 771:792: 1.29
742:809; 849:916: 1.48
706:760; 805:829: 1.54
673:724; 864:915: 2.01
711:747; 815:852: 1.63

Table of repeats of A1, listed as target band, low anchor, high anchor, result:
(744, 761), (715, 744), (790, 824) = 1.3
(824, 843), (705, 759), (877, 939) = -3.5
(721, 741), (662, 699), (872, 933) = 0.1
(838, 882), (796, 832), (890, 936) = -4.5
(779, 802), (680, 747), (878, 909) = 1.5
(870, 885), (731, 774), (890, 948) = -3.7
